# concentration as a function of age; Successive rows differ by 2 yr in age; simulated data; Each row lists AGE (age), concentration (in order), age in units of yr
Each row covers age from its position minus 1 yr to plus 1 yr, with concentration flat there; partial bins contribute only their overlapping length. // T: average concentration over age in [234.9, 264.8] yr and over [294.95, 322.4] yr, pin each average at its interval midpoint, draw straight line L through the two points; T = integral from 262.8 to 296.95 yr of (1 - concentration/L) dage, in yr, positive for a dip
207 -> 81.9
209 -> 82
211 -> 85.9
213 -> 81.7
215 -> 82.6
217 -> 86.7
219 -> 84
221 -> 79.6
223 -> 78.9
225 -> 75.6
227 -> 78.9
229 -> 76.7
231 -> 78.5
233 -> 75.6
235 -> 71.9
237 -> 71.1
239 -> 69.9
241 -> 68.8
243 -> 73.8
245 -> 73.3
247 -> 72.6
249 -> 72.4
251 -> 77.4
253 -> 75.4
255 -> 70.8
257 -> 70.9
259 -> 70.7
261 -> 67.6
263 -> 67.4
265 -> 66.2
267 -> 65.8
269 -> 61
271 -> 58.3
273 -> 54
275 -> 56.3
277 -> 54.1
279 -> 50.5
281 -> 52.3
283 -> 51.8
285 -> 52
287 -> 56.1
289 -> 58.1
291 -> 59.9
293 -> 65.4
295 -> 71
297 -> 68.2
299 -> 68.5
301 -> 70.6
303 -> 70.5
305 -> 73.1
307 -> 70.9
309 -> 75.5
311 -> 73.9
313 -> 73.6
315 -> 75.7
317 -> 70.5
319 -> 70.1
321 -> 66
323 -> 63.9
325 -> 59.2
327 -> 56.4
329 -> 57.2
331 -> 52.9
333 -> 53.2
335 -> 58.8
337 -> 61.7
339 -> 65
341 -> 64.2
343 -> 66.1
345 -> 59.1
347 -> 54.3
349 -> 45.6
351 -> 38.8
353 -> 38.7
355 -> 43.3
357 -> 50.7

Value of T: 5.95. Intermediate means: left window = 71.4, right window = 71.2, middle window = 58.9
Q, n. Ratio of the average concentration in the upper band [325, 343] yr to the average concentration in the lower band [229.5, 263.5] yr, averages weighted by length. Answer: 0.82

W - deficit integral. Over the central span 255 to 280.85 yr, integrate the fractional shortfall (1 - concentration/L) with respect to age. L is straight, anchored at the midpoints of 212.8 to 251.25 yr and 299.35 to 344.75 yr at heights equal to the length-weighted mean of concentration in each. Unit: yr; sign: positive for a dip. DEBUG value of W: 3.7 yr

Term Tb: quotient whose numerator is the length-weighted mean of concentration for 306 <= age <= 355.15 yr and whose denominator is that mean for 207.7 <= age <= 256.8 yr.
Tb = 0.79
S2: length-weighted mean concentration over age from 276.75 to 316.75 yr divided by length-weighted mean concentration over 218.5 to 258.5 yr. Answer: 0.87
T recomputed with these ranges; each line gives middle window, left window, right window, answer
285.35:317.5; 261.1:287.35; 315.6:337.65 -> -4.81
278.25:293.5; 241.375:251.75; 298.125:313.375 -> 3.57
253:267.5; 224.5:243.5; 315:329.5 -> 0.43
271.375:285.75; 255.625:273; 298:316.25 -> 3.07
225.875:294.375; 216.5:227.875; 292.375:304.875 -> 8.26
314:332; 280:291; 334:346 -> -1.09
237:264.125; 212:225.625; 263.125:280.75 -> -1.59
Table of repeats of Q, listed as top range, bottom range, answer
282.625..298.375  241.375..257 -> 0.83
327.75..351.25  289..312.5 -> 0.82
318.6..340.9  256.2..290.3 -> 1.01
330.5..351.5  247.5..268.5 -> 0.81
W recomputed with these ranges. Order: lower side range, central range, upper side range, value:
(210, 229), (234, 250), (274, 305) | 0.6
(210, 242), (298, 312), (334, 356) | -2.2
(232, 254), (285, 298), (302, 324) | 1.7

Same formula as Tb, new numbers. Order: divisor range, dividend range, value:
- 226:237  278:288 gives 0.69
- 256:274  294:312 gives 1.10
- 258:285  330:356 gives 0.91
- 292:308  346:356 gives 0.63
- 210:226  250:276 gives 0.81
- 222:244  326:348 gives 0.79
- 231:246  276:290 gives 0.74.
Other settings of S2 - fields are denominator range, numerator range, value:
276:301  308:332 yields 1.11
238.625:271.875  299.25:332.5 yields 0.97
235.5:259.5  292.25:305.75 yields 0.96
